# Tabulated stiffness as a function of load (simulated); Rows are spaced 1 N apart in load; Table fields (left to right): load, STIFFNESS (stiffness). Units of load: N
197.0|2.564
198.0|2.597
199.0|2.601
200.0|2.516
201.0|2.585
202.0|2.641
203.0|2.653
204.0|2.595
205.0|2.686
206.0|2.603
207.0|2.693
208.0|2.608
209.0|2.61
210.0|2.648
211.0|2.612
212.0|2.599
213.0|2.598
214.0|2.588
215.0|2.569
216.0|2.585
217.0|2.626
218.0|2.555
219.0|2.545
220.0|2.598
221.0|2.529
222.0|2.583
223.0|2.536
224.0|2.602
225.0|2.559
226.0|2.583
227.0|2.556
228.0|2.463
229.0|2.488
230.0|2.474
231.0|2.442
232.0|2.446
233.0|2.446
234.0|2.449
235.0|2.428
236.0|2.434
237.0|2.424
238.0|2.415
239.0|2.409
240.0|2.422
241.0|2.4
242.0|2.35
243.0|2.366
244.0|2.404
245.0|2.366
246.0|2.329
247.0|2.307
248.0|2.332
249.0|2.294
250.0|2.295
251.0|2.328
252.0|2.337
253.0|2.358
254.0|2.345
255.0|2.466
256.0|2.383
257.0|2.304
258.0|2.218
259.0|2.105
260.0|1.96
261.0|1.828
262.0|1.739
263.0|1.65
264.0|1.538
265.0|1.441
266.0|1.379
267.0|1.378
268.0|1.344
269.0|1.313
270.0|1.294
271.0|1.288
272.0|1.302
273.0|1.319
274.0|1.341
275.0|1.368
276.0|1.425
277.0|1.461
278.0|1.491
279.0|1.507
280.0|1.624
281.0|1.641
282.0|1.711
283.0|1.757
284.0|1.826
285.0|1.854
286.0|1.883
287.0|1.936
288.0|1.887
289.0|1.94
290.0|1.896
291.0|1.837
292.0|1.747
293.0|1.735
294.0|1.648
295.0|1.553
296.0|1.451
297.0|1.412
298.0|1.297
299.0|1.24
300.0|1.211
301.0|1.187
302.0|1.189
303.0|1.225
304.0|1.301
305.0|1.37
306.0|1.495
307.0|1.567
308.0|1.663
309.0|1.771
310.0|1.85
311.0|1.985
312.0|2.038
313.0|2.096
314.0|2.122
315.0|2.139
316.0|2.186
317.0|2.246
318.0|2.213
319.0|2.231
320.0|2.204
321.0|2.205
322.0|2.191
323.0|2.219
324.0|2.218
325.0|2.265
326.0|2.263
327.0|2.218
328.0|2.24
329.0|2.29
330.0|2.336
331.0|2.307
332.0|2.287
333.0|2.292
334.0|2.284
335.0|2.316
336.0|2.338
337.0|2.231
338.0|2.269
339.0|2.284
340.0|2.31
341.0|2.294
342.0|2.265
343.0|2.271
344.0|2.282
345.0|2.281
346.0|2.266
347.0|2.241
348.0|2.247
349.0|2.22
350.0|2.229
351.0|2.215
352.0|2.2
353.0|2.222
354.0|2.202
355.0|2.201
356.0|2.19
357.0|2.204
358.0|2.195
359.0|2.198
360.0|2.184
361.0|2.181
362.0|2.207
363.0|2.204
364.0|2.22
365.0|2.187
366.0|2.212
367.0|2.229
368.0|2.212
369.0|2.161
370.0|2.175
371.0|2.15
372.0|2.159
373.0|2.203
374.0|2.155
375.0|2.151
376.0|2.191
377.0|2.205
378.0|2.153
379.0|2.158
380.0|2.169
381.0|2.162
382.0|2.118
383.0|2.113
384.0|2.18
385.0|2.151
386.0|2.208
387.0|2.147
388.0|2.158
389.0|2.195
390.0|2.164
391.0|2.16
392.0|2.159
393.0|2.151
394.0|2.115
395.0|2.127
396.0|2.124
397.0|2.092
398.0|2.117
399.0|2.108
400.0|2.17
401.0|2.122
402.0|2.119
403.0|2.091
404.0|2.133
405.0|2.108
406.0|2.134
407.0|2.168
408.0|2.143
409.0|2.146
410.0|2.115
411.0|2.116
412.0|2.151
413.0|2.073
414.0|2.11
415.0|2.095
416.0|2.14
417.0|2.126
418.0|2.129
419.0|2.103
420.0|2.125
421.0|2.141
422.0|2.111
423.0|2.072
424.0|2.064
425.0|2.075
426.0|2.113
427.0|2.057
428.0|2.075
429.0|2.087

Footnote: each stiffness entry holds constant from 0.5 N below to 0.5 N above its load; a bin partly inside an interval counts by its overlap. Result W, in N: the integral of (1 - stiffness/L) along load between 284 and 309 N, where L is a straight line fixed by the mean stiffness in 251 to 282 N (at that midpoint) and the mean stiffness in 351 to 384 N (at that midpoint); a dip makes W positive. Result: 3.7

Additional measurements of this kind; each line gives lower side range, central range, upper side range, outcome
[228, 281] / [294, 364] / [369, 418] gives 1.52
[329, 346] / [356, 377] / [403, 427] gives 0.33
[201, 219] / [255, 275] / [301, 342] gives 5.90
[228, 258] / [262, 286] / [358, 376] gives 8.56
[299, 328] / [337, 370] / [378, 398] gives -3.29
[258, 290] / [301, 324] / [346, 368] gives 0.23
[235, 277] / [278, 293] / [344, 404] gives 1.87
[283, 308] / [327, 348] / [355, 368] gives -3.30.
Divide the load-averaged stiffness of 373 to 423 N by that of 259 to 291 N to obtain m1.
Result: 1.33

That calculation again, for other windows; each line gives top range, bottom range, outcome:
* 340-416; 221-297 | 1.08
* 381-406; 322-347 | 0.94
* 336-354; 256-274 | 1.39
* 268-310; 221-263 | 0.65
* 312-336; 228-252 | 0.93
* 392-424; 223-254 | 0.88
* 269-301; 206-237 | 0.62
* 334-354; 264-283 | 1.58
